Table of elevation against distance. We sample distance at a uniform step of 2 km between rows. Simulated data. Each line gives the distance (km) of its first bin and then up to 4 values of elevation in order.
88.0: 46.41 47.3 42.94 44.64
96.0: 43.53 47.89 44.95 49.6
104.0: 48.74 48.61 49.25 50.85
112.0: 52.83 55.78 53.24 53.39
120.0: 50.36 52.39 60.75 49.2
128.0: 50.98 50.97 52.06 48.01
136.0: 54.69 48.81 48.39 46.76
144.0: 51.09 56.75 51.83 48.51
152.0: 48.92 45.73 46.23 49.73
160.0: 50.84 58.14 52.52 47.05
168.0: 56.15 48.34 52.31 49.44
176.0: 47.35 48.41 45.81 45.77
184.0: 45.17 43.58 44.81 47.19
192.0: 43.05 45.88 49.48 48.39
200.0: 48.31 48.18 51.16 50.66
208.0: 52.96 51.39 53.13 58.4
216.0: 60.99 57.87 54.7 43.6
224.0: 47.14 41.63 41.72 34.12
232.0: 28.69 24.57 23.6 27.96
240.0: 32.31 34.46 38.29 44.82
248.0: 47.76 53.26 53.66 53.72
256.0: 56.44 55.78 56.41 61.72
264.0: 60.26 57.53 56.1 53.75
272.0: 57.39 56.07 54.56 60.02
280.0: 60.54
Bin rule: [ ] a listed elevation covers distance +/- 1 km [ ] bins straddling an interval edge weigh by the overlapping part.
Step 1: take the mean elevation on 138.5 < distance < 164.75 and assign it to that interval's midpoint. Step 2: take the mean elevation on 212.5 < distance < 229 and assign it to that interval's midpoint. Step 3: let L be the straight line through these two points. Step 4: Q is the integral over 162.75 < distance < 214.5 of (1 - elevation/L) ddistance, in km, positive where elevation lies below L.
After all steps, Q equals 1.7 km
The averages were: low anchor 50.4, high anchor 50.8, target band 49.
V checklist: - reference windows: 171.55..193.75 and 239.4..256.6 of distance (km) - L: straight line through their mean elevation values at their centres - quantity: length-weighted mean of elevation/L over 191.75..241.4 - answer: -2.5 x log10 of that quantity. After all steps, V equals 0.04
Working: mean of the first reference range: 46.5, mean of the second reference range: 46.2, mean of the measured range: 44.7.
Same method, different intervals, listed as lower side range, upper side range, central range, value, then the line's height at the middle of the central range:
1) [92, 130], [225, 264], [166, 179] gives -0.07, 46.9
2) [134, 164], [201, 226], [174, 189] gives 0.12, 51.3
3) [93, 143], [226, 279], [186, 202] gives 0.04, 48.4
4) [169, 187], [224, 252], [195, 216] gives -0.21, 42.8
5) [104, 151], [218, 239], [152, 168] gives -0.07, 47.1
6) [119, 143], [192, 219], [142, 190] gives 0.05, 51.4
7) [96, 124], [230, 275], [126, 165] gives -0.02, 49.7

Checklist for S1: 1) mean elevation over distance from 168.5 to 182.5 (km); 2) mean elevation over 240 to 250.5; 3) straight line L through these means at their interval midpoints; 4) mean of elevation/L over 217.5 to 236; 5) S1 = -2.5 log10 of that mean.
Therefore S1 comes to 0.10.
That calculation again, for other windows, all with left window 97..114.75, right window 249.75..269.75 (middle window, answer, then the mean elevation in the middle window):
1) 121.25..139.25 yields -0.024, 51.9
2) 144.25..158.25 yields 0.043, 49.7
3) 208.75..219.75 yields -0.032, 56.2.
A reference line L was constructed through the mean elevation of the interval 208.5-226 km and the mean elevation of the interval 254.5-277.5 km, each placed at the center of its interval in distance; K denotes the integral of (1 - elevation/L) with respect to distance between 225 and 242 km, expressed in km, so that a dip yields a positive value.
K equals 6.9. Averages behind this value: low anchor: 52.7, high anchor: 56.9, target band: 32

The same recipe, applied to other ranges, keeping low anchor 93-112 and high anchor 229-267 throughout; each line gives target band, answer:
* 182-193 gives 0.2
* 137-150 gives -1.0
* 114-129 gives -1.8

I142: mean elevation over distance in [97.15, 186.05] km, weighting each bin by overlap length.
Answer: 50.3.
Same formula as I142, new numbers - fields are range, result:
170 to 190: 47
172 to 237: 46.3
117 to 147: 51.6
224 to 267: 44.3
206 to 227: 52.1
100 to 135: 51.4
